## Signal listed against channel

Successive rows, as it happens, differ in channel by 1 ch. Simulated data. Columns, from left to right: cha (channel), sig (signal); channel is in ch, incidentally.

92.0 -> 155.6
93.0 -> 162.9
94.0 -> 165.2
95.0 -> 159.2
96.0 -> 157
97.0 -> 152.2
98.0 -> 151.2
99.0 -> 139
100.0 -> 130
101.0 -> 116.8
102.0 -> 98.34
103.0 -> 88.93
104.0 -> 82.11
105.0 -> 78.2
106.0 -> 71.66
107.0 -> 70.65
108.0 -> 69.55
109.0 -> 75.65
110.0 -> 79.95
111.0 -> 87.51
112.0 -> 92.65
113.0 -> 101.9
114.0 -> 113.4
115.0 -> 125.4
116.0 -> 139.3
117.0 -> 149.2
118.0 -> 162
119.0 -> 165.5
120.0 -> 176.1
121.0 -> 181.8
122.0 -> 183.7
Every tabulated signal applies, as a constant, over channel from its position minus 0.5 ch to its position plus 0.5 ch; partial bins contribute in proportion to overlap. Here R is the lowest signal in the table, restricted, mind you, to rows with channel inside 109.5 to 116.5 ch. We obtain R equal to 79.95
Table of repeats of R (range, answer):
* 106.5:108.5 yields 69.55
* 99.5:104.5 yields 82.11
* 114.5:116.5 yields 125.4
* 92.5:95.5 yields 159.2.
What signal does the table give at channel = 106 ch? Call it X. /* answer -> 71.66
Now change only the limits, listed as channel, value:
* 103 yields 88.93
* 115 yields 125.4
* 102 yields 98.34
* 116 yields 139.3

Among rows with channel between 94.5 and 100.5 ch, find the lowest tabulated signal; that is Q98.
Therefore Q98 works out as 130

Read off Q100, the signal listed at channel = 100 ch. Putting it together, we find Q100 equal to 130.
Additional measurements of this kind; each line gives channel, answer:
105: 78.2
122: 183.7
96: 157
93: 162.9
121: 181.8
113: 101.9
